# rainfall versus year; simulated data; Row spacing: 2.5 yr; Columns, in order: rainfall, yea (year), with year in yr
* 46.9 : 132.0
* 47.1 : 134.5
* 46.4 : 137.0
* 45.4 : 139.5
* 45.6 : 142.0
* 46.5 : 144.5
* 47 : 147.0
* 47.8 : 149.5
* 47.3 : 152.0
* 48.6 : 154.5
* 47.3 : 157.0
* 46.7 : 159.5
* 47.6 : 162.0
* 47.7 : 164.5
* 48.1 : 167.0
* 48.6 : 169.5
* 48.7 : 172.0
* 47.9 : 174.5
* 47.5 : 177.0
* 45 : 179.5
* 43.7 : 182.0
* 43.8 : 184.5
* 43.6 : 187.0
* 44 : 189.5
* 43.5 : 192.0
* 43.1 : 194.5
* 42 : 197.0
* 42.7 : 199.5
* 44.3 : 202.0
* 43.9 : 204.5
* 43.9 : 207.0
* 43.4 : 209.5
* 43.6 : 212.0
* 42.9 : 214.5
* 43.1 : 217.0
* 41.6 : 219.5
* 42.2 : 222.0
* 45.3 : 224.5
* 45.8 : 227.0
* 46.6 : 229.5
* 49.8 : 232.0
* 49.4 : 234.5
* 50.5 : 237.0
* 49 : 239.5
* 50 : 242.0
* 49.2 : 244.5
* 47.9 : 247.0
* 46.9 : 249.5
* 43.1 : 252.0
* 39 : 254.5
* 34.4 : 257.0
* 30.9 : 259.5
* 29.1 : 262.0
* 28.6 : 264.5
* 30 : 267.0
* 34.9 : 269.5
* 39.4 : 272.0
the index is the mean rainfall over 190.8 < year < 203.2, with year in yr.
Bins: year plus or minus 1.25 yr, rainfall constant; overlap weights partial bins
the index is 43.1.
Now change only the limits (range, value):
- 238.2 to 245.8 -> 49.4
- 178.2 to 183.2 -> 44.4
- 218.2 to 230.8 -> 44.3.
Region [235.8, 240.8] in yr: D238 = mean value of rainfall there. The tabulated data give 49.7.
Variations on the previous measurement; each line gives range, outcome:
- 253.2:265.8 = 32.4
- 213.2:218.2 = 43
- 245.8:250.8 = 47.4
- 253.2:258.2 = 36.8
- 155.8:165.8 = 47.3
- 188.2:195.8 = 43.5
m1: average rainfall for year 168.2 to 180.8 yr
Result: 47.5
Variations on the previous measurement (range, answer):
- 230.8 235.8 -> 49.6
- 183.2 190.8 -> 43.8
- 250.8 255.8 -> 41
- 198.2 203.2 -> 43.5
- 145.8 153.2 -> 47.4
